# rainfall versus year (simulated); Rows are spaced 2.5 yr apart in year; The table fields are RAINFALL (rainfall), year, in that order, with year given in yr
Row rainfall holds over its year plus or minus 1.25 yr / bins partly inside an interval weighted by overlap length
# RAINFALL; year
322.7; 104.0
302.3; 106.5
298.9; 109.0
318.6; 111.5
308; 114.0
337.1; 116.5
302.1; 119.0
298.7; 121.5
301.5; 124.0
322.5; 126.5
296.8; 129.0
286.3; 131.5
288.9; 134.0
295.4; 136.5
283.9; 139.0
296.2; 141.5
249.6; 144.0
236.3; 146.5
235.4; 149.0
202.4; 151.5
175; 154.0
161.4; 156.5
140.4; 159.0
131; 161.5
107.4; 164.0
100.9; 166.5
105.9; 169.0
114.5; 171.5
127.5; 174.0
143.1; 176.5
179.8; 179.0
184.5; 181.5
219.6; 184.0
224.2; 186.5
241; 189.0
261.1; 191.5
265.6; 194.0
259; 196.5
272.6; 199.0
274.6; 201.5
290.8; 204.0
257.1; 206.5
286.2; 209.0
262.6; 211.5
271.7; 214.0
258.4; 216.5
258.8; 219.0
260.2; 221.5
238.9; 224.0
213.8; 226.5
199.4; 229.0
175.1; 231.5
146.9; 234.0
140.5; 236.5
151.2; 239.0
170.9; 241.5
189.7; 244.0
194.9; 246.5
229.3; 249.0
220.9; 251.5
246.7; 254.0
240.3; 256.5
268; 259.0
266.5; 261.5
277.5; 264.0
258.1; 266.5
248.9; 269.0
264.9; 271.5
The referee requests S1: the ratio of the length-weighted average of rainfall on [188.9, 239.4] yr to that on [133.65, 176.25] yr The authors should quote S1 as 1.27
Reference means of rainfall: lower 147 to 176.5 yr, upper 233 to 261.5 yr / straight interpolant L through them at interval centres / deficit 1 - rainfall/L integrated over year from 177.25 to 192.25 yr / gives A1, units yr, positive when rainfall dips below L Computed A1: -4.72 yr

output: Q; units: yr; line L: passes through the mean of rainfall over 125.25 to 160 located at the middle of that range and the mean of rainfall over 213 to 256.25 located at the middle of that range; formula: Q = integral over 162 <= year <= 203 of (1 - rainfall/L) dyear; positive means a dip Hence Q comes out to 6.8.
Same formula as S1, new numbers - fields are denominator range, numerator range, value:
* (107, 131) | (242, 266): 0.76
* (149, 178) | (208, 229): 1.78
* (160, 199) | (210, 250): 1.17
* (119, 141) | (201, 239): 0.78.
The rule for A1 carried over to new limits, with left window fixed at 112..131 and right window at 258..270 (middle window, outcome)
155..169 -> 8.0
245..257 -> 1.9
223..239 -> 5.4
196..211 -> 0.5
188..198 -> 1.0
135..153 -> 2.7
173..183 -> 4.5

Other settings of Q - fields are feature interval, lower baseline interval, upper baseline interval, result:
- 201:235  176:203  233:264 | -3.2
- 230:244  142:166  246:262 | 4.2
